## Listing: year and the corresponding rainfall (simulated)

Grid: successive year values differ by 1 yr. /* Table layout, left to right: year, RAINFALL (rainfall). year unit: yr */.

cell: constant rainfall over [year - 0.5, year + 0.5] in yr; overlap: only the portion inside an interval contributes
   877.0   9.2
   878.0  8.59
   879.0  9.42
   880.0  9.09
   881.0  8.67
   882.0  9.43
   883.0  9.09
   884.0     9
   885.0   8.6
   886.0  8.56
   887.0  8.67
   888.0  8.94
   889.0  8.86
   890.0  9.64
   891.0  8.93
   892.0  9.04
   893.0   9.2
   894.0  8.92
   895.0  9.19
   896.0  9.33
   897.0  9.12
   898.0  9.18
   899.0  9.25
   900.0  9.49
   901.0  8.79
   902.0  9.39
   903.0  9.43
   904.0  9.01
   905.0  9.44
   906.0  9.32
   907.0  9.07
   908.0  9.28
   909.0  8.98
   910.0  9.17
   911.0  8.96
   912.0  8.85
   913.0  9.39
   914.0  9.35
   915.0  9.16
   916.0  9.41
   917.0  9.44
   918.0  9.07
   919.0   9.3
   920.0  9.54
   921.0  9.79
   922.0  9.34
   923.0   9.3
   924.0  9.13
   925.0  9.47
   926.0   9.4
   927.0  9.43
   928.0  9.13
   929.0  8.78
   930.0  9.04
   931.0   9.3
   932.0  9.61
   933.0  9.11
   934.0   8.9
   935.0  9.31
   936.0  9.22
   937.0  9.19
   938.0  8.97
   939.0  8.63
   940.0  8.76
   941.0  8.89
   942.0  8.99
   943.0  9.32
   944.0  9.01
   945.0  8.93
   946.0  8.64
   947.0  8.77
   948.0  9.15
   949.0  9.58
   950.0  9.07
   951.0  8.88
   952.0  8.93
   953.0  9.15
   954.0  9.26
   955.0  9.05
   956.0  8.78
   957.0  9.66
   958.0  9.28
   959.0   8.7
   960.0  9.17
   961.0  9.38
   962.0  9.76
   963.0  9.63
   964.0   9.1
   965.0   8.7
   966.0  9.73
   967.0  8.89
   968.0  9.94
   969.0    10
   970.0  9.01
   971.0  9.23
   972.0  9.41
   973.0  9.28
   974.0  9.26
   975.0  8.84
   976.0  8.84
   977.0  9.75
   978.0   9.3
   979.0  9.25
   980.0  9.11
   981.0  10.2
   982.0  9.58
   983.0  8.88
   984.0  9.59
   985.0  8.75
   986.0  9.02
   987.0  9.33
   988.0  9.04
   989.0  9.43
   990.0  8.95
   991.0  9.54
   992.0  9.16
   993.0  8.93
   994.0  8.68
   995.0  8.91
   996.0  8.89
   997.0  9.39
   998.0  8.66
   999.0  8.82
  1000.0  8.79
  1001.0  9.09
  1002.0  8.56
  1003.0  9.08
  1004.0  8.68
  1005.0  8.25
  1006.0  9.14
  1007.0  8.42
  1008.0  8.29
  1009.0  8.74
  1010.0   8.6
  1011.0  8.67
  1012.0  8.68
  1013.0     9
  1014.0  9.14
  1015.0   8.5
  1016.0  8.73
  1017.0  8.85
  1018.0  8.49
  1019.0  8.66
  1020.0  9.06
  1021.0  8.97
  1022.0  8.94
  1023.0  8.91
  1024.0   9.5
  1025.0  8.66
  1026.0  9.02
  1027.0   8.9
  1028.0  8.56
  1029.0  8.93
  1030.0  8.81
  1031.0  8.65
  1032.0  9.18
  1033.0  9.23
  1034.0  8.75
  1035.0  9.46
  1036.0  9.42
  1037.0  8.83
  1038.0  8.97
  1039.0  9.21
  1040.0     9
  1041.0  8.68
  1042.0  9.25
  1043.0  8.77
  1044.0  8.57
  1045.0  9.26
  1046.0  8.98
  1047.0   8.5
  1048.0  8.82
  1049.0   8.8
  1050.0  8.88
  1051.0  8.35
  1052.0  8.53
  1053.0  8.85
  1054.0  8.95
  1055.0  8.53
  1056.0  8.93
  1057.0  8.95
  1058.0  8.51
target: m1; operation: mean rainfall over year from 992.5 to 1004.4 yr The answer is 8.87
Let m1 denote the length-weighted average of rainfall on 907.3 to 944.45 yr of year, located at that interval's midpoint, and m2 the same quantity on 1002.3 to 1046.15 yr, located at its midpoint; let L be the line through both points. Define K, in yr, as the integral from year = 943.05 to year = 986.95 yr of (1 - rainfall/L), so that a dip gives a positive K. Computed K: -0.8 yr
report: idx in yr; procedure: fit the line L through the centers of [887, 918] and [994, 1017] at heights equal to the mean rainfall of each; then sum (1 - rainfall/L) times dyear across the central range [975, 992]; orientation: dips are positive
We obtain -0.8 yr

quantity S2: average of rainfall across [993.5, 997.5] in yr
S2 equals 8.97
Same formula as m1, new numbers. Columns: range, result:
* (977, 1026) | 8.96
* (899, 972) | 9.2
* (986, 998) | 9.09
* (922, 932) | 9.25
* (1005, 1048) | 8.87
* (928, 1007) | 9.12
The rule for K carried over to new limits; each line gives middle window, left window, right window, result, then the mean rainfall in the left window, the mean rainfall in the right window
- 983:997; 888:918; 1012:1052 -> -0.2 yr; 9.19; 8.89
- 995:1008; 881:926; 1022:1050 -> 0.3 yr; 9.17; 8.95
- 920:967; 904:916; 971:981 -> 0.4 yr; 9.18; 9.28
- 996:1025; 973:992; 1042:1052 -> 0.8 yr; 9.26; 8.78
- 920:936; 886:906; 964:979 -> -0.1 yr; 9.14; 9.29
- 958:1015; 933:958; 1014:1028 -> -0.9 yr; 9.05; 8.86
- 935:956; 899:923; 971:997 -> 0.5 yr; 9.26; 9.2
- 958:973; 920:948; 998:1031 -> -0.6 yr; 9.13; 8.79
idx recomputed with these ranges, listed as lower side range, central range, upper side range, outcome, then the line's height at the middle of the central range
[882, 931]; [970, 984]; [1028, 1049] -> -0.4 yr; 9.05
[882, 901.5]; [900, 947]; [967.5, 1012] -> -0.6 yr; 9.06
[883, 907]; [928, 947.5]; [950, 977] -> 0.3 yr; 9.18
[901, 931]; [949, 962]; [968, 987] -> 0.2 yr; 9.29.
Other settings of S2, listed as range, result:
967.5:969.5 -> 9.97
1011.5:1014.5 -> 8.94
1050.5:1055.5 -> 8.64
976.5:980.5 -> 9.35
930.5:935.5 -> 9.25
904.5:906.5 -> 9.38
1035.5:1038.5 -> 9.07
